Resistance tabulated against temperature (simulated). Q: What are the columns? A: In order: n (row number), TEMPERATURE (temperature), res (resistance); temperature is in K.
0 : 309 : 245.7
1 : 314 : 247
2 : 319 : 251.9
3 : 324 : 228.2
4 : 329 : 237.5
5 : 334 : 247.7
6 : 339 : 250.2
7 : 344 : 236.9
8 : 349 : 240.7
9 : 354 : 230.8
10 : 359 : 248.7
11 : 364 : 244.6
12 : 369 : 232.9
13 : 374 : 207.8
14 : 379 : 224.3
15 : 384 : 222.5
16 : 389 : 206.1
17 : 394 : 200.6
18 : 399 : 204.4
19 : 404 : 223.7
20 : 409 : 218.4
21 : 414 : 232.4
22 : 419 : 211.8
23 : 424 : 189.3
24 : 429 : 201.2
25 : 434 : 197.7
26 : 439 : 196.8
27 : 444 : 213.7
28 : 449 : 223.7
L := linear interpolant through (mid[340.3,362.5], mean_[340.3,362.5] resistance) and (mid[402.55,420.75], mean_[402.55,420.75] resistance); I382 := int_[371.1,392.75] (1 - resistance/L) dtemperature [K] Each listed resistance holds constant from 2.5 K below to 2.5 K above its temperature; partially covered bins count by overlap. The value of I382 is 1.52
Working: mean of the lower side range 240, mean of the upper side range 222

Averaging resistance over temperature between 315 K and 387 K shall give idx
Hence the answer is 236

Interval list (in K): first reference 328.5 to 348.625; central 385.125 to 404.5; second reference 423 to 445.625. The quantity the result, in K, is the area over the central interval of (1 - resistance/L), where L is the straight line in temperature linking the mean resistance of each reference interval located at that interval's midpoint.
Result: 0.9 K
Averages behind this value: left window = 243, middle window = 208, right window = 200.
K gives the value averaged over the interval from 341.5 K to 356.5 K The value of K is 236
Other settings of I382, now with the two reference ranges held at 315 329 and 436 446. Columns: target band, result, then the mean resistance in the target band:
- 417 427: 0.5 K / 200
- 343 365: -0.9 K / 240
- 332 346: -0.6 K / 245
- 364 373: -0.2 K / 232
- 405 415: -0.5 K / 224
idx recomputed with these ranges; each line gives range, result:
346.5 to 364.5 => 241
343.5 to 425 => 222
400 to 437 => 210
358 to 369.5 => 243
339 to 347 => 241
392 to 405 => 208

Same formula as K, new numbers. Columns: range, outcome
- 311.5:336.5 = 242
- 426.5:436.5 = 199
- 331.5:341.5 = 249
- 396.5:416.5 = 220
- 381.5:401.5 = 208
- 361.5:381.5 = 227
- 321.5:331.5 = 233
